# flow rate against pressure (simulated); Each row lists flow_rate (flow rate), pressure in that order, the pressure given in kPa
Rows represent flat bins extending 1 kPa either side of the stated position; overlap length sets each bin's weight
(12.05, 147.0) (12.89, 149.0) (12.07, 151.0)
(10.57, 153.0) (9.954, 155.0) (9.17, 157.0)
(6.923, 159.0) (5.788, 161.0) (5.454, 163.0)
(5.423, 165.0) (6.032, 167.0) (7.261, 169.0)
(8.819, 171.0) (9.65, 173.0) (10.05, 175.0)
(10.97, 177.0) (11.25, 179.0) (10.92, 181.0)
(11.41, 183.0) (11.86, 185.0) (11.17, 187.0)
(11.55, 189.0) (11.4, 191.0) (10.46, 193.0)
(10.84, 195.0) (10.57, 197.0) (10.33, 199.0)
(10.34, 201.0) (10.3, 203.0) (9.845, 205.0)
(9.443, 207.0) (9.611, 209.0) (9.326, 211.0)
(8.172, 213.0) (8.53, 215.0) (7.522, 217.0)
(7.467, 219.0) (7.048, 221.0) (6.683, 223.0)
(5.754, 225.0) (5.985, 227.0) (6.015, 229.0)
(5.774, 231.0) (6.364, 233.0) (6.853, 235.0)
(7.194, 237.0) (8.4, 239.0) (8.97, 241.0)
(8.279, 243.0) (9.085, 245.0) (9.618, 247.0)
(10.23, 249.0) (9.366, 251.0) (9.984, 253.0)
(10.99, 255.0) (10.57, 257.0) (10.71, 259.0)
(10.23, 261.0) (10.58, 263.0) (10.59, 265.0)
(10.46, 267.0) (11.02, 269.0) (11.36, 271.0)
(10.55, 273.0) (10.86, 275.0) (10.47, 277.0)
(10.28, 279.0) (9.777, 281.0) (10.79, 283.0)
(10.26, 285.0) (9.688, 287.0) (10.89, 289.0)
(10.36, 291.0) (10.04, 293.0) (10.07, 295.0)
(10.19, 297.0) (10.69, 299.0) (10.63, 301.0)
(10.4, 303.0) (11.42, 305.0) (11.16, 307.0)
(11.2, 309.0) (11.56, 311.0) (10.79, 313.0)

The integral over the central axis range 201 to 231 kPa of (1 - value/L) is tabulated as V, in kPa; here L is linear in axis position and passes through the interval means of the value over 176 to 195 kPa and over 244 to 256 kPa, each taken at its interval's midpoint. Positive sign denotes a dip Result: 7.4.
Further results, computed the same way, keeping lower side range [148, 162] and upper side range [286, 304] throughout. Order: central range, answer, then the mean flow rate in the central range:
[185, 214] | -1.3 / 10.3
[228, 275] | 3.8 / 9.3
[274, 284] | -0.2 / 10.4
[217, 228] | 3.6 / 6.67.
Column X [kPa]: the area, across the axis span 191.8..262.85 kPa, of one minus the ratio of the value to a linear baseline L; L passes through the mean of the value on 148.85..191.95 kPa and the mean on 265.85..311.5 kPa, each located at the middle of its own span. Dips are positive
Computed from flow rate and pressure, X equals 8.73 kPa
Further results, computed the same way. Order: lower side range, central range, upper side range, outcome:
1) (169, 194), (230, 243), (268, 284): 4.0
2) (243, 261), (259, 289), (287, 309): -0.7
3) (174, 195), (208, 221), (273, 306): 3.1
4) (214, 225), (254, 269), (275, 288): -2.1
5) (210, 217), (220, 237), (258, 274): 5.2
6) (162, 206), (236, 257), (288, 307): 2.0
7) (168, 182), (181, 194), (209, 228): -3.0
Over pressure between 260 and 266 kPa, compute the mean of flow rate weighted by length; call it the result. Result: 10.5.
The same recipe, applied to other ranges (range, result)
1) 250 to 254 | 9.68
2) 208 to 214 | 9.04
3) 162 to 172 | 6.6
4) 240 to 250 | 9.24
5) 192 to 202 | 10.5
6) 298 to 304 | 10.6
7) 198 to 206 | 10.2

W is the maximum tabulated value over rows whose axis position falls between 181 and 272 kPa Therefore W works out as 11.86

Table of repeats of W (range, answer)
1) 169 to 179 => 11.25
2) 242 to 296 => 11.36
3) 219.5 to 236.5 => 7.048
